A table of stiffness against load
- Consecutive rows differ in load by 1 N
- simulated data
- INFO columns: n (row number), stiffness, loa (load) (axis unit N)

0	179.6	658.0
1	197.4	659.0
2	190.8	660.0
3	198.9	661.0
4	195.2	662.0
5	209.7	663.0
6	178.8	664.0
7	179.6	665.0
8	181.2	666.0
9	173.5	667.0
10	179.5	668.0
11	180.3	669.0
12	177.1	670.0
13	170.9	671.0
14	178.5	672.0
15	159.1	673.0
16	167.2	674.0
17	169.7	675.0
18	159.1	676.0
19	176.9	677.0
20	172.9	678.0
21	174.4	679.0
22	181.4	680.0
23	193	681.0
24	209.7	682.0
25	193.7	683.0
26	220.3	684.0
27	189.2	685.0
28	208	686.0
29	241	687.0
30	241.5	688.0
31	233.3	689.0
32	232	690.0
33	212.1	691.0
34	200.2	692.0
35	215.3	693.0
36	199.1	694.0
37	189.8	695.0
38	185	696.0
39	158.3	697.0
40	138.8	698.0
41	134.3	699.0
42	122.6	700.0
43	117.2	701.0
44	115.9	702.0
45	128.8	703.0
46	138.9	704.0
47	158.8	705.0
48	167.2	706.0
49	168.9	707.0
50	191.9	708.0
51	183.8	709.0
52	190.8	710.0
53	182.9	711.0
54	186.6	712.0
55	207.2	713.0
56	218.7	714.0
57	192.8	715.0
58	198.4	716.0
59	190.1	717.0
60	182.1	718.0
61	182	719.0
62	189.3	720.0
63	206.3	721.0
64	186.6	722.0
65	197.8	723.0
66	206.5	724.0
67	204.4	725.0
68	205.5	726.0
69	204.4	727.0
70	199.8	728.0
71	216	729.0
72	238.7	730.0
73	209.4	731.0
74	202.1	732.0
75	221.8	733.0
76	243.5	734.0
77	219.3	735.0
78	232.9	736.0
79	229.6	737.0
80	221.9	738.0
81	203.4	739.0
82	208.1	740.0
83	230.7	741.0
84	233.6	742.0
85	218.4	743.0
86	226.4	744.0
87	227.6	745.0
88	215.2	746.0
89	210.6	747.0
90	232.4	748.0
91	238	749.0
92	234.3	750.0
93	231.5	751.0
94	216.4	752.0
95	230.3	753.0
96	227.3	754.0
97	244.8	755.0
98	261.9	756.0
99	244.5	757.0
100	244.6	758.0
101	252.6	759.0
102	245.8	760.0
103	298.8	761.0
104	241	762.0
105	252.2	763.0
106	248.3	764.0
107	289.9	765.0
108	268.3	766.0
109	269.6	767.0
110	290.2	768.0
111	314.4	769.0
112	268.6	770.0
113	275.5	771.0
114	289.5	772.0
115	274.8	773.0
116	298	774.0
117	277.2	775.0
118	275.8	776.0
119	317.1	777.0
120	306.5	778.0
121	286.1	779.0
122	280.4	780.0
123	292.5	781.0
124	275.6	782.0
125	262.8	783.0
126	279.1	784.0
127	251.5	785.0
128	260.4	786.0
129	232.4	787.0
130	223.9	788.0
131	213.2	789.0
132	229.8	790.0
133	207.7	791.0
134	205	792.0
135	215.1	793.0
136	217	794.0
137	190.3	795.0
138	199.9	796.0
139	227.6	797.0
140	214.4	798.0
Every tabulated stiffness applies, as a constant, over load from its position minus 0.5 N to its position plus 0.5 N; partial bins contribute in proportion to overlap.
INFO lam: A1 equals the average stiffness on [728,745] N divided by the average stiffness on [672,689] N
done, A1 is 1.2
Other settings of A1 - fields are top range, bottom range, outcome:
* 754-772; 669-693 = 1.36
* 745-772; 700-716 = 1.49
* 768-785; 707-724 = 1.48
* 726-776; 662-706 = 1.34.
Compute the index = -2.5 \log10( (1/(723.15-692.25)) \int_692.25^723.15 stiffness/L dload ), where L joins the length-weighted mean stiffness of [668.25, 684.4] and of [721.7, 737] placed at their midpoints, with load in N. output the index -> 0.15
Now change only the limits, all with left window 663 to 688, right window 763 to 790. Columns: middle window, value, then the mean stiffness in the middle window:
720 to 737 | 0.10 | 212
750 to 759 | 0.07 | 238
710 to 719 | 0.13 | 194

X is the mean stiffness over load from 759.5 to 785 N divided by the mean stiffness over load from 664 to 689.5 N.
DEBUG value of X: 1.5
